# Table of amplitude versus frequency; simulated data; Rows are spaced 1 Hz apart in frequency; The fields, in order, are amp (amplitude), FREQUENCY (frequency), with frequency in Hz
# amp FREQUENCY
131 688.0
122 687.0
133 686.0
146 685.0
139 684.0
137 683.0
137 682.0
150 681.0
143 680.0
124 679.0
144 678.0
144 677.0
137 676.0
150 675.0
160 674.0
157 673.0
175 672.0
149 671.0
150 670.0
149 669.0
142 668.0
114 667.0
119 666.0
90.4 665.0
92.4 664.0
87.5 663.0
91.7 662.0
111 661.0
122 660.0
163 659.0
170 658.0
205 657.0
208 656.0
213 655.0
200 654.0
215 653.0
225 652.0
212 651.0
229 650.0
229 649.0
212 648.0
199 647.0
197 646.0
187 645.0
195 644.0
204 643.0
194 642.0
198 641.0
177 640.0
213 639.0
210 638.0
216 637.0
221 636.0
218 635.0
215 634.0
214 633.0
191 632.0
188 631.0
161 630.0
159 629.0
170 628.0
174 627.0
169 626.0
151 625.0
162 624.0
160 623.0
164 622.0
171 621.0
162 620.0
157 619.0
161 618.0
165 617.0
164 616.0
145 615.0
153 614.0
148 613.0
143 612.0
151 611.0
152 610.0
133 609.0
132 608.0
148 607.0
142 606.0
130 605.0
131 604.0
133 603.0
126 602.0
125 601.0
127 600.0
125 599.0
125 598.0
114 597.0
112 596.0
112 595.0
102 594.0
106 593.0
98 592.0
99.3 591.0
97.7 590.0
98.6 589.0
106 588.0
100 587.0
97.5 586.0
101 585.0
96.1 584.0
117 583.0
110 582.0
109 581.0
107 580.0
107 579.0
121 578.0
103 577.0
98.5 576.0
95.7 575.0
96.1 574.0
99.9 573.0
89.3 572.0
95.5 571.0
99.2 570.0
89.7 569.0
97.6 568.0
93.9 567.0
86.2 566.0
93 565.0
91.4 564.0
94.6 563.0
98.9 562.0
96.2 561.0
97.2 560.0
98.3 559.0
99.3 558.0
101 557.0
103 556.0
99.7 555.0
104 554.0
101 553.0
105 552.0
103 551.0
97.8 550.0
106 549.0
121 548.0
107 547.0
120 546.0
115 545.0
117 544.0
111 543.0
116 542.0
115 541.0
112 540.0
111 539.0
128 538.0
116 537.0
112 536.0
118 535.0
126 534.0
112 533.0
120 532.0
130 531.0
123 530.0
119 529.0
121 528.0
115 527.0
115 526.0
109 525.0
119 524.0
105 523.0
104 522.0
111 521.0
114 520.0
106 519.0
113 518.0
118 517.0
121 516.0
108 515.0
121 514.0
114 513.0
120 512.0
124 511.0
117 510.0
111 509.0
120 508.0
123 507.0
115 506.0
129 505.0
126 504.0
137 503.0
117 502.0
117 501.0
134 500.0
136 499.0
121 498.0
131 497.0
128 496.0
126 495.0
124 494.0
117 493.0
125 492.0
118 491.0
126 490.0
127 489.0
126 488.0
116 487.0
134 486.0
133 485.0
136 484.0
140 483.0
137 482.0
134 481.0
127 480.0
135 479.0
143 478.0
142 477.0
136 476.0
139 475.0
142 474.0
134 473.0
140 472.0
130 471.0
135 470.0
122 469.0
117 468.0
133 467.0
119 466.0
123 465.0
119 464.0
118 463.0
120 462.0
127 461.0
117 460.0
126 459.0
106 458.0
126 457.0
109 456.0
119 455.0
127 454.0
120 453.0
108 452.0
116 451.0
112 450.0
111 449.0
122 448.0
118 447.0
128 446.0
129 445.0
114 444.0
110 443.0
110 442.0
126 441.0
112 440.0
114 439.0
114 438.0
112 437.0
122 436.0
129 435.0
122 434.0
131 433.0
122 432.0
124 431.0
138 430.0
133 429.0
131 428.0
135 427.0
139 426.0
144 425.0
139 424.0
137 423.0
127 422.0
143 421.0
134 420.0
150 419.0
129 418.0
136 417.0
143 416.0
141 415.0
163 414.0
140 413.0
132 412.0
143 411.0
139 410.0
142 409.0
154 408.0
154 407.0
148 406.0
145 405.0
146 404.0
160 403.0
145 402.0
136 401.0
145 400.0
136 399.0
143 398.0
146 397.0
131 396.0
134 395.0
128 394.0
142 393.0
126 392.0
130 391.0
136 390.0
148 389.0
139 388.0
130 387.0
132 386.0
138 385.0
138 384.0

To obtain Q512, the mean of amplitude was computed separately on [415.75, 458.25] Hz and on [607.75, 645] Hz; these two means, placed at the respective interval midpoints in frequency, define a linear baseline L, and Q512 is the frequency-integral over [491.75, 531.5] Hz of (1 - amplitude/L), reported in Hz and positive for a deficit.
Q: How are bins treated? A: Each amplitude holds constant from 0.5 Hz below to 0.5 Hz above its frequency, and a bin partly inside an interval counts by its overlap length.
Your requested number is 6.9 Hz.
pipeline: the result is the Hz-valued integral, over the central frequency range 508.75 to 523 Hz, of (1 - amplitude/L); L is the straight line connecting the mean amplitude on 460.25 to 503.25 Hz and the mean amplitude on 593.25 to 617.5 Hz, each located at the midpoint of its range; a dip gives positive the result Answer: 1.8 Hz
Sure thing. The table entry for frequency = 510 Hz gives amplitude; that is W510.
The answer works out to 117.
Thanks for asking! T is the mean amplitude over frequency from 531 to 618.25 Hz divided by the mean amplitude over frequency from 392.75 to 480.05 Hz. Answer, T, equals 0.87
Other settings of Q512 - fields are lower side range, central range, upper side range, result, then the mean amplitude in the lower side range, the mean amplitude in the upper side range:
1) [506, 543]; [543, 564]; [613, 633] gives 4.24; 116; 165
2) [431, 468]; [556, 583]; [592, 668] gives 8.89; 119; 162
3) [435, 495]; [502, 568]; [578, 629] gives 8.49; 124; 132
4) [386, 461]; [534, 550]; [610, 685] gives 3.79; 131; 168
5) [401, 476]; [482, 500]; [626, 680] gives 1.60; 130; 173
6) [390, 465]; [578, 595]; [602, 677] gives 5.80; 130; 167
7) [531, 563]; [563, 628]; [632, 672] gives 8.92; 109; 178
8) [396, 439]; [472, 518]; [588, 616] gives 2.14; 138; 127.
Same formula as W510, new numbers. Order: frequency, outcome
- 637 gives 216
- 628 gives 170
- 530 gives 123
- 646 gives 197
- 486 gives 134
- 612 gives 143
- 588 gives 106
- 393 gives 142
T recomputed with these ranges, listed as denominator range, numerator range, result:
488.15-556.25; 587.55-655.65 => 1.40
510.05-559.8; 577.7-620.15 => 1.11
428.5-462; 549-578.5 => 0.82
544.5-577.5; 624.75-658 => 1.99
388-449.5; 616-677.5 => 1.29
